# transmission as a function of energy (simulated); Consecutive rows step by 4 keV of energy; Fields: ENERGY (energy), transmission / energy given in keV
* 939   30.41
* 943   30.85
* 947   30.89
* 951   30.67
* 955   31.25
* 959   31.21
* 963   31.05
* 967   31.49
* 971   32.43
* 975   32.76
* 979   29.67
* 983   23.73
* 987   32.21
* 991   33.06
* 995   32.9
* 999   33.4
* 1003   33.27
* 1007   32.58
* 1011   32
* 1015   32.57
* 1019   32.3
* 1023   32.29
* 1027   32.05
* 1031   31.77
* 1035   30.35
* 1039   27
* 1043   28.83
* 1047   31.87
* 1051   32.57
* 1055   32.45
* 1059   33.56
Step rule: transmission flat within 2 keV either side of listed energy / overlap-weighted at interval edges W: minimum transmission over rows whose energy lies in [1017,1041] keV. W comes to 27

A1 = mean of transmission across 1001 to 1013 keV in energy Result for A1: 32.6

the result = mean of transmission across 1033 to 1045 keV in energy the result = 28.7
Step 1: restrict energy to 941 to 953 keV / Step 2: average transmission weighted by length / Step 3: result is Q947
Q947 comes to 30.8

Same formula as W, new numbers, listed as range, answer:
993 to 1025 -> 32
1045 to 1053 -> 31.87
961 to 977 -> 31.05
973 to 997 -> 23.73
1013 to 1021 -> 32.3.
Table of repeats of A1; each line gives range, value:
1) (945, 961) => 31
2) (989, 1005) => 33.2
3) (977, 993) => 29.7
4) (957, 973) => 31.5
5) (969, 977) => 32.6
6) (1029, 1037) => 31.1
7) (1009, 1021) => 32.3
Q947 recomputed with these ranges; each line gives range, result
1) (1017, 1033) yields 32.1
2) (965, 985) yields 30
